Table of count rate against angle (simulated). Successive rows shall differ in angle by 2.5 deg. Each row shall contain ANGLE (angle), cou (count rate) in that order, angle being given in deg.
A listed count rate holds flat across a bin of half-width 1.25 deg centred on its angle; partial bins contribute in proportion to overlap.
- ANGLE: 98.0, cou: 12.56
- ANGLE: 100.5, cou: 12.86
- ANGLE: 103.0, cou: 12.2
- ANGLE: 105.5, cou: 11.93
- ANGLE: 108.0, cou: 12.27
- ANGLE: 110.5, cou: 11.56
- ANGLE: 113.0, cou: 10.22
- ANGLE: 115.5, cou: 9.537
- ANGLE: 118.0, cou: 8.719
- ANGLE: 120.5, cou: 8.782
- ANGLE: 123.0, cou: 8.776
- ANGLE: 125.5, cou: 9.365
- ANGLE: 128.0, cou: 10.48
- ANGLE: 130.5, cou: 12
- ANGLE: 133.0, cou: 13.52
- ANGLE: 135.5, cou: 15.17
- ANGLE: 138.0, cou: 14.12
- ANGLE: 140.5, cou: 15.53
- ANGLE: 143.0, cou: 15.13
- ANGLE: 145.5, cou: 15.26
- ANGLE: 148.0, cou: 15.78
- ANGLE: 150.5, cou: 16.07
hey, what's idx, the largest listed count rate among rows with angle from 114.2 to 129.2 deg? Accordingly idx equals 10.48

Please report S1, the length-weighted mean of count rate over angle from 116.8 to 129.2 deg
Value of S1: 9.22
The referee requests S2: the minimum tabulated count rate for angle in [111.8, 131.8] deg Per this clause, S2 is 8.719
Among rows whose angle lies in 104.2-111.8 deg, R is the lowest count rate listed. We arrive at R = 11.56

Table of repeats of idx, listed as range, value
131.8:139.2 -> 15.17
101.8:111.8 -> 12.27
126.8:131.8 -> 12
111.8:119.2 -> 10.22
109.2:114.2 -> 11.56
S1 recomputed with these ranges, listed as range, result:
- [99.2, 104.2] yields 12.5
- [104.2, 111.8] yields 11.9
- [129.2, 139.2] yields 13.7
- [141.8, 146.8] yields 15.2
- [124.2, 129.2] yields 9.91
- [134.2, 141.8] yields 14.9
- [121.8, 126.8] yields 9.09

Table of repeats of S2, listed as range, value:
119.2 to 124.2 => 8.776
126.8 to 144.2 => 10.48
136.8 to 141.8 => 14.12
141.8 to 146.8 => 15.13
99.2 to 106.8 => 11.93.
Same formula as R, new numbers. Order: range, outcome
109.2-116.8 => 9.537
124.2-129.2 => 9.365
